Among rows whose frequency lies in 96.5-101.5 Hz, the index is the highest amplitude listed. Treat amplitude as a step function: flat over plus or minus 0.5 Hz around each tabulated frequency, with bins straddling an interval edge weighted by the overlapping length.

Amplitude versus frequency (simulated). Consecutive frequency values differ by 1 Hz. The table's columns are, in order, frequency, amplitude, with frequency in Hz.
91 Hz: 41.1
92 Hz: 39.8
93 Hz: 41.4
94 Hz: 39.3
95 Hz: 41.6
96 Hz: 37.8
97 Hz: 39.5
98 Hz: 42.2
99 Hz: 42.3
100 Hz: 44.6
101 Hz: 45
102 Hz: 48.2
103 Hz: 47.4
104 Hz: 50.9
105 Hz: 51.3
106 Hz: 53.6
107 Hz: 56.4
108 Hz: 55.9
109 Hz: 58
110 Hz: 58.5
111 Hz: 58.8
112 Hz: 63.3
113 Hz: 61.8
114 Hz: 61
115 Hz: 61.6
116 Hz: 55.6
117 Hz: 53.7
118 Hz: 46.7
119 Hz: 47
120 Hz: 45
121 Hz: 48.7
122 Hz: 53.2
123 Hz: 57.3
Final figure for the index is 45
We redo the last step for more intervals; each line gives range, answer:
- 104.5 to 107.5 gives 56.4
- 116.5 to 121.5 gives 53.7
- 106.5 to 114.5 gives 63.3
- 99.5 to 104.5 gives 50.9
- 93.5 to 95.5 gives 41.6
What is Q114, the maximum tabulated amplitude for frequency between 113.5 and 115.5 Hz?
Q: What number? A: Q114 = 61.6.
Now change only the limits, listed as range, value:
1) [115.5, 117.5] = 55.6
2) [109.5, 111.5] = 58.8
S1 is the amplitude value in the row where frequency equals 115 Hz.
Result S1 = 61.6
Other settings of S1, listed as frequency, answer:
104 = 50.9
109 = 58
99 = 42.3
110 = 58.5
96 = 37.8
